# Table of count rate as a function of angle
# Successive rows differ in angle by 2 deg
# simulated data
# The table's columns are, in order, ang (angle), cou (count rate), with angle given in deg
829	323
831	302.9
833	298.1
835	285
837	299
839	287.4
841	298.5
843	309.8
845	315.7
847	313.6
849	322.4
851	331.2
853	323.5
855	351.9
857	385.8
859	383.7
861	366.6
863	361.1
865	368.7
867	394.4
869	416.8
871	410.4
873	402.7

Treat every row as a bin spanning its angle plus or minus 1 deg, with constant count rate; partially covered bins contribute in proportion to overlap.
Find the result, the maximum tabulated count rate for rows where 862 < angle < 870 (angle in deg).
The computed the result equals 416.8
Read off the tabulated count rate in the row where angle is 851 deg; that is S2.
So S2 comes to 331.2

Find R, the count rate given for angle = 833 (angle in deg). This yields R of 298.1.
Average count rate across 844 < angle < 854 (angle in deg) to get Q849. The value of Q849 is 321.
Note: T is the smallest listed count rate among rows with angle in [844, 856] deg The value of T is 313.6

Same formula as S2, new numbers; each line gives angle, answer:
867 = 394.4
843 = 309.8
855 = 351.9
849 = 322.4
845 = 315.7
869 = 416.8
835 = 285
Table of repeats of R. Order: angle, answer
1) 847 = 313.6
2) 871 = 410.4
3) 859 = 383.7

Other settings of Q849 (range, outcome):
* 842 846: 313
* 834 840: 290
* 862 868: 375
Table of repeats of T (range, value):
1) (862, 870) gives 361.1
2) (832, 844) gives 285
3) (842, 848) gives 309.8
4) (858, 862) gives 366.6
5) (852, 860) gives 323.5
